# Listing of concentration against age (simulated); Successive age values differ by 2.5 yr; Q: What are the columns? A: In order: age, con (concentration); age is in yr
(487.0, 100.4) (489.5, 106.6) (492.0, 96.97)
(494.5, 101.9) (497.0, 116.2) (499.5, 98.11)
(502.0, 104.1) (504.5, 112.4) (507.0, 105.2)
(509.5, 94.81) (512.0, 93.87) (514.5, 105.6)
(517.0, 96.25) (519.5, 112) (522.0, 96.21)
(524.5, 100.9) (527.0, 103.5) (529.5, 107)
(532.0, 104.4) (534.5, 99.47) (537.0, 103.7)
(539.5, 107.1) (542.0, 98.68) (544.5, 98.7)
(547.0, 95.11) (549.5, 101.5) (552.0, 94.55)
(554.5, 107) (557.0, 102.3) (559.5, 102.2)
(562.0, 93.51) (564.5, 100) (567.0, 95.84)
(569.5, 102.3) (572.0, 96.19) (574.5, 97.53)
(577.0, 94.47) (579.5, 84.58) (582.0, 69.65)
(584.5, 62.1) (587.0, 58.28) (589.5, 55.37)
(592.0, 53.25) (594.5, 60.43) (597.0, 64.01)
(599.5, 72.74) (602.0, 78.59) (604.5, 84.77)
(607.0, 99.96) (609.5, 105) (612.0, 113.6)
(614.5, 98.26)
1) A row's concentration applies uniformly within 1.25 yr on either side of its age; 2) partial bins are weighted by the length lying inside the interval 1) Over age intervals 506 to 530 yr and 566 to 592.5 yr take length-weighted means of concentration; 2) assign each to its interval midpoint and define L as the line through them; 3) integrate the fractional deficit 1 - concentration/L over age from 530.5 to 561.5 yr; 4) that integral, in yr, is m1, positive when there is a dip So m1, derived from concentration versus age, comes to -3.3 yr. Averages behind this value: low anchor 101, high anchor 79.6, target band 101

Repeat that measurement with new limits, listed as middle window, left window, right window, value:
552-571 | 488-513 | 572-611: -3.2 yr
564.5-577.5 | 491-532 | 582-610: -2.8 yr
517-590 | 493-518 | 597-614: 1.6 yr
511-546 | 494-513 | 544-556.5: -0.2 yr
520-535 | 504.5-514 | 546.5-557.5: -0.3 yr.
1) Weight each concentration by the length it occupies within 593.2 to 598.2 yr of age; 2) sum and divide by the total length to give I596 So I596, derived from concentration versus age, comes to 62.1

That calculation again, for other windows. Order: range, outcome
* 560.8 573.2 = 97.6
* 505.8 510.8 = 99.9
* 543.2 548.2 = 96.9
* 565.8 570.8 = 99.1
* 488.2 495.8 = 102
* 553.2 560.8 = 104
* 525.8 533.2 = 105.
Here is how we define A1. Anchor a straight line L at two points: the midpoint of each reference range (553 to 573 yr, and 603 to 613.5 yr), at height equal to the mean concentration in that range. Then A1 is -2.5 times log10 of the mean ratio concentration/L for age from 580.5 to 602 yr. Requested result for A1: 0.50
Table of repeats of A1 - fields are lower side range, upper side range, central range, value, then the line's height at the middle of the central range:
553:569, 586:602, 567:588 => -0.03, 81.1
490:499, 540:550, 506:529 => 0.01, 102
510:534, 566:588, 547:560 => -0.10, 92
